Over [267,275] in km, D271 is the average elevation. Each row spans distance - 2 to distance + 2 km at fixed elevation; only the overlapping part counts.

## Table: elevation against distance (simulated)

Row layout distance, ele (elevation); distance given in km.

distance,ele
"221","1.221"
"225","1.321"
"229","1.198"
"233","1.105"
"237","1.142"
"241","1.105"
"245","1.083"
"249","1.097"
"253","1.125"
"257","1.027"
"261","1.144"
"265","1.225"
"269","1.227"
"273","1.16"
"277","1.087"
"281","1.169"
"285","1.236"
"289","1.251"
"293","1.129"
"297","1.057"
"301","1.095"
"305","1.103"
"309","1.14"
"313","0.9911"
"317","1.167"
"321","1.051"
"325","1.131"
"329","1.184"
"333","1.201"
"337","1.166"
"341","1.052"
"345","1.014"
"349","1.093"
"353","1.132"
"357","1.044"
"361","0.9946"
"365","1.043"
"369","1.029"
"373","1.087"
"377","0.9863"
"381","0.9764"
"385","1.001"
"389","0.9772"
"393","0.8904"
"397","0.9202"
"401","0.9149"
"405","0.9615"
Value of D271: 1.19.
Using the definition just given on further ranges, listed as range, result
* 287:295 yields 1.19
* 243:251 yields 1.09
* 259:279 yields 1.17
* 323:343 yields 1.15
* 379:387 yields 0.989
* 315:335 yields 1.15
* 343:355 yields 1.08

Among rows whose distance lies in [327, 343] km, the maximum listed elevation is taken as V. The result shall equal 1.201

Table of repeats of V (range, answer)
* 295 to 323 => 1.167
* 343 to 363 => 1.132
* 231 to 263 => 1.144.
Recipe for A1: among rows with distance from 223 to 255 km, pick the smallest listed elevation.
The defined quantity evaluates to 1.083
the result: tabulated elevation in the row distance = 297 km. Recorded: 1.057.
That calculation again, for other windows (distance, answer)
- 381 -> 0.9764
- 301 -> 1.095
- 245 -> 1.083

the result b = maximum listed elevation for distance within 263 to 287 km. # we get 1.236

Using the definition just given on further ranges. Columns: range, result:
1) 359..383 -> 1.087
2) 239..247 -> 1.105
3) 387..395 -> 0.9772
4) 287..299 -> 1.251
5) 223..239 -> 1.321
